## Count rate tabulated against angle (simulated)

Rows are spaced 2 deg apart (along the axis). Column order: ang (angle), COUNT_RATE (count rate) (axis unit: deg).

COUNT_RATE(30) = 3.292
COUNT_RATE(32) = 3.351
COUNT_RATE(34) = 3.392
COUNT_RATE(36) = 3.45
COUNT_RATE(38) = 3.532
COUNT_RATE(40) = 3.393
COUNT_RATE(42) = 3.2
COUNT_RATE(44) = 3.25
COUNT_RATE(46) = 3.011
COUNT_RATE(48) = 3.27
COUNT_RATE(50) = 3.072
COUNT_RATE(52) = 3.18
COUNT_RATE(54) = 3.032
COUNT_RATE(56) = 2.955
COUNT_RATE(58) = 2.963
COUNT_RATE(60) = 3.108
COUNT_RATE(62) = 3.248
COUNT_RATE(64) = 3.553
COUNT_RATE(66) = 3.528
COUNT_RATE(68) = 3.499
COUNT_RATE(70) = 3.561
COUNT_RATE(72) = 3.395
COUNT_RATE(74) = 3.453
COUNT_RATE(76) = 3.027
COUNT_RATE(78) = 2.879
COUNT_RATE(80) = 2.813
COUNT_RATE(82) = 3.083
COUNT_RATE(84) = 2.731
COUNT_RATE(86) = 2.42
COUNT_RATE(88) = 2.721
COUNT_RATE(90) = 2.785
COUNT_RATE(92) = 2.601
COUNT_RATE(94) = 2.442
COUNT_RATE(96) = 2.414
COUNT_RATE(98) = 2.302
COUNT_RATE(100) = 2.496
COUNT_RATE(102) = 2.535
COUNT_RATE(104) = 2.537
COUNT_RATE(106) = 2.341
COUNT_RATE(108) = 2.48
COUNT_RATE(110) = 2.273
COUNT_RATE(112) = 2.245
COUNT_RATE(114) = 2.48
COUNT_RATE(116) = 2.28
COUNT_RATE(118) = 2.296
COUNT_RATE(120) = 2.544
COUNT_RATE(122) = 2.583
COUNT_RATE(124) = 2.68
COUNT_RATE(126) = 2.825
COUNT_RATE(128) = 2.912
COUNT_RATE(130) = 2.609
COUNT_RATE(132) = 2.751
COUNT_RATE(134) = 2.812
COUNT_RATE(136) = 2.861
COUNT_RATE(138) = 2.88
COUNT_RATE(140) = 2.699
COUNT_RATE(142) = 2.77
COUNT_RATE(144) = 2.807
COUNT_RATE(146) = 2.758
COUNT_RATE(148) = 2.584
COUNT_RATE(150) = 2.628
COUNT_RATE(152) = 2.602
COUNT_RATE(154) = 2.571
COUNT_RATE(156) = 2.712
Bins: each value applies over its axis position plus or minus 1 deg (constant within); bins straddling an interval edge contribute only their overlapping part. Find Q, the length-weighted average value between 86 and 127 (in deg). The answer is 2.49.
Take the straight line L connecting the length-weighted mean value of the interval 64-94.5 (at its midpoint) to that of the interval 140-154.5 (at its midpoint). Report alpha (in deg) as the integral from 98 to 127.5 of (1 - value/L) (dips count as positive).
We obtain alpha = 3.9 deg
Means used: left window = 3.02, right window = 2.68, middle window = 2.47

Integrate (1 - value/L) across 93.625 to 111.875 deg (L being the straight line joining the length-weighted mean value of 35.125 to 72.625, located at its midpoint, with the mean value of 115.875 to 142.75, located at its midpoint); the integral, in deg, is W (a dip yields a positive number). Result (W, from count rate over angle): 3.0 deg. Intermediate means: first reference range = 3.27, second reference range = 2.69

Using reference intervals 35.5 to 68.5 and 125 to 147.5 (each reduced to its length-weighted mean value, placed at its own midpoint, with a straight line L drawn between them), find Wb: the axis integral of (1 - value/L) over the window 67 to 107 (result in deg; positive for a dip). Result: 3.4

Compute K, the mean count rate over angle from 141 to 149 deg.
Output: 2.73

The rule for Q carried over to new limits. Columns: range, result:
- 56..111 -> 2.86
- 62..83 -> 3.28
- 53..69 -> 3.24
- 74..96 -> 2.77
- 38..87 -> 3.16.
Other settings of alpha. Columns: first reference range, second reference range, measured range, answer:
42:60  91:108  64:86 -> -3.07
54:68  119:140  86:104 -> 2.77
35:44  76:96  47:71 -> -1.19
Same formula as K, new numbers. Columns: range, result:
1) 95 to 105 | 2.46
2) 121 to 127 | 2.7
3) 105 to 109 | 2.41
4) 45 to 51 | 3.12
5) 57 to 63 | 3.11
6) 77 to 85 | 2.88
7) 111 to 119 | 2.33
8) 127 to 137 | 2.79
